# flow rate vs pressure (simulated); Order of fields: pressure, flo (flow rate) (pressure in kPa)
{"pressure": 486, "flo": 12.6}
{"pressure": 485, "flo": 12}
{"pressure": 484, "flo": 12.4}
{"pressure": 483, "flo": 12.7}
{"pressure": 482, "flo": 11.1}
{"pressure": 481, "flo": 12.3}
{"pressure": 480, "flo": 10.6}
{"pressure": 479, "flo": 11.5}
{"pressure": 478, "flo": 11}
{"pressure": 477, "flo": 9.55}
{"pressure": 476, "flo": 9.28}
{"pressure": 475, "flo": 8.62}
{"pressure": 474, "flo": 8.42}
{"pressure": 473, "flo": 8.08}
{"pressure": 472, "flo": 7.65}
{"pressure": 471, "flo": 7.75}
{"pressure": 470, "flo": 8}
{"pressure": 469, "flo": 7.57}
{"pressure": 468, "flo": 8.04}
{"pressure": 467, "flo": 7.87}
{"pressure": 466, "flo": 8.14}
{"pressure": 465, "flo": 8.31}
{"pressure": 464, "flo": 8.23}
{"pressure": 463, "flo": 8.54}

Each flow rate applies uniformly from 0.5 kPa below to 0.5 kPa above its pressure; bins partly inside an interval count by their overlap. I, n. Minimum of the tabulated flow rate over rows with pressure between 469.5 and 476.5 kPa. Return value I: 7.65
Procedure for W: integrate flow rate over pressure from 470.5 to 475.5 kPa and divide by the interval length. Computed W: 8.1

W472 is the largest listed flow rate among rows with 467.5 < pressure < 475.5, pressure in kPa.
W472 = 8.62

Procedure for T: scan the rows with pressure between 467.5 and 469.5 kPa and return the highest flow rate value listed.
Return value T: 8.04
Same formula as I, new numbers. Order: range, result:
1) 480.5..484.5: 11.1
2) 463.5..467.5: 7.87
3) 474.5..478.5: 8.62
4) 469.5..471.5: 7.75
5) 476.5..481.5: 9.55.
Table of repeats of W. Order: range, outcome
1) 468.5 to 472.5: 7.74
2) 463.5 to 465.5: 8.27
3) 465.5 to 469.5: 7.91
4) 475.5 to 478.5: 9.94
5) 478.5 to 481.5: 11.5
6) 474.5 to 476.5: 8.95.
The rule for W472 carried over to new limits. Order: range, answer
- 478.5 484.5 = 12.7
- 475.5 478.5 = 11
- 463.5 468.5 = 8.31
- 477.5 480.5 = 11.5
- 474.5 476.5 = 9.28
